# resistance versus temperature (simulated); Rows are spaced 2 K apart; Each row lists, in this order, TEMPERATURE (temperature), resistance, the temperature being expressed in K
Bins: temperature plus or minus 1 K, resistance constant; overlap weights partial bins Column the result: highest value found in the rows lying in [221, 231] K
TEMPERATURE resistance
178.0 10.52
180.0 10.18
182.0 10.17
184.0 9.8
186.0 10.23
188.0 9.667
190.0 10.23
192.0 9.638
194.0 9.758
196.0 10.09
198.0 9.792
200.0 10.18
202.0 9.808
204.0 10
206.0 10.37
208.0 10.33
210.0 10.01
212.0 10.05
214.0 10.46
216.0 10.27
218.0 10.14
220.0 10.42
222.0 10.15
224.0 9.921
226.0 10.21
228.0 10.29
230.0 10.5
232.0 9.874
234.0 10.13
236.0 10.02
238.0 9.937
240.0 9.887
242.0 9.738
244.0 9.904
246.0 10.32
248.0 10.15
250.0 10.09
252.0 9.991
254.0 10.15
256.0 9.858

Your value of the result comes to 10.5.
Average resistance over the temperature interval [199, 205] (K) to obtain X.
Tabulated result 10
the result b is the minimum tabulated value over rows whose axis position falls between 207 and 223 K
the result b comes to 10.01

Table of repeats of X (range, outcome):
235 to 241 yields 9.95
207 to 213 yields 10.1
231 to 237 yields 10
